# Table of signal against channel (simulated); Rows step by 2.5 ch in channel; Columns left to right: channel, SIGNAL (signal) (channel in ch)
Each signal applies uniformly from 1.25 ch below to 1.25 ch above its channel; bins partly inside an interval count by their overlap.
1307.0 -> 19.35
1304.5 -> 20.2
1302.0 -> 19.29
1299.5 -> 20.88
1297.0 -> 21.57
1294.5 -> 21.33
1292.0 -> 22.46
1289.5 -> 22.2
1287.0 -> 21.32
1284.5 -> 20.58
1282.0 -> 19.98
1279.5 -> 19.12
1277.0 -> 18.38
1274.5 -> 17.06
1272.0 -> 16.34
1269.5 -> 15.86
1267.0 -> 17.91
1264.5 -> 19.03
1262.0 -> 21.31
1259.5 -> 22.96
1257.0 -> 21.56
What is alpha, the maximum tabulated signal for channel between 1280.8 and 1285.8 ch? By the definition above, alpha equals 20.58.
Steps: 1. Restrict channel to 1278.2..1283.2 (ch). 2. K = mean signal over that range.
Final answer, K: 19.5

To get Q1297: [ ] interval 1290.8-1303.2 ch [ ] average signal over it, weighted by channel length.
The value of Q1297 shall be 21.1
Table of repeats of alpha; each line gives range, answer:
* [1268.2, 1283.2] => 19.98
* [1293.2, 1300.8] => 21.57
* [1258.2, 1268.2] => 22.96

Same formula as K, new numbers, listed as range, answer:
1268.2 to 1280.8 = 17.4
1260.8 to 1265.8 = 20.1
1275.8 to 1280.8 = 18.8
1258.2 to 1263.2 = 22.1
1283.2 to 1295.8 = 21.6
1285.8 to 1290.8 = 21.8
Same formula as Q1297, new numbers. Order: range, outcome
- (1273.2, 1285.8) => 19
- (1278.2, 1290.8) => 20.6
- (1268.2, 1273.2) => 16.1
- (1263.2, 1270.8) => 17.6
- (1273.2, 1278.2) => 17.7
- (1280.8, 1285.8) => 20.3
